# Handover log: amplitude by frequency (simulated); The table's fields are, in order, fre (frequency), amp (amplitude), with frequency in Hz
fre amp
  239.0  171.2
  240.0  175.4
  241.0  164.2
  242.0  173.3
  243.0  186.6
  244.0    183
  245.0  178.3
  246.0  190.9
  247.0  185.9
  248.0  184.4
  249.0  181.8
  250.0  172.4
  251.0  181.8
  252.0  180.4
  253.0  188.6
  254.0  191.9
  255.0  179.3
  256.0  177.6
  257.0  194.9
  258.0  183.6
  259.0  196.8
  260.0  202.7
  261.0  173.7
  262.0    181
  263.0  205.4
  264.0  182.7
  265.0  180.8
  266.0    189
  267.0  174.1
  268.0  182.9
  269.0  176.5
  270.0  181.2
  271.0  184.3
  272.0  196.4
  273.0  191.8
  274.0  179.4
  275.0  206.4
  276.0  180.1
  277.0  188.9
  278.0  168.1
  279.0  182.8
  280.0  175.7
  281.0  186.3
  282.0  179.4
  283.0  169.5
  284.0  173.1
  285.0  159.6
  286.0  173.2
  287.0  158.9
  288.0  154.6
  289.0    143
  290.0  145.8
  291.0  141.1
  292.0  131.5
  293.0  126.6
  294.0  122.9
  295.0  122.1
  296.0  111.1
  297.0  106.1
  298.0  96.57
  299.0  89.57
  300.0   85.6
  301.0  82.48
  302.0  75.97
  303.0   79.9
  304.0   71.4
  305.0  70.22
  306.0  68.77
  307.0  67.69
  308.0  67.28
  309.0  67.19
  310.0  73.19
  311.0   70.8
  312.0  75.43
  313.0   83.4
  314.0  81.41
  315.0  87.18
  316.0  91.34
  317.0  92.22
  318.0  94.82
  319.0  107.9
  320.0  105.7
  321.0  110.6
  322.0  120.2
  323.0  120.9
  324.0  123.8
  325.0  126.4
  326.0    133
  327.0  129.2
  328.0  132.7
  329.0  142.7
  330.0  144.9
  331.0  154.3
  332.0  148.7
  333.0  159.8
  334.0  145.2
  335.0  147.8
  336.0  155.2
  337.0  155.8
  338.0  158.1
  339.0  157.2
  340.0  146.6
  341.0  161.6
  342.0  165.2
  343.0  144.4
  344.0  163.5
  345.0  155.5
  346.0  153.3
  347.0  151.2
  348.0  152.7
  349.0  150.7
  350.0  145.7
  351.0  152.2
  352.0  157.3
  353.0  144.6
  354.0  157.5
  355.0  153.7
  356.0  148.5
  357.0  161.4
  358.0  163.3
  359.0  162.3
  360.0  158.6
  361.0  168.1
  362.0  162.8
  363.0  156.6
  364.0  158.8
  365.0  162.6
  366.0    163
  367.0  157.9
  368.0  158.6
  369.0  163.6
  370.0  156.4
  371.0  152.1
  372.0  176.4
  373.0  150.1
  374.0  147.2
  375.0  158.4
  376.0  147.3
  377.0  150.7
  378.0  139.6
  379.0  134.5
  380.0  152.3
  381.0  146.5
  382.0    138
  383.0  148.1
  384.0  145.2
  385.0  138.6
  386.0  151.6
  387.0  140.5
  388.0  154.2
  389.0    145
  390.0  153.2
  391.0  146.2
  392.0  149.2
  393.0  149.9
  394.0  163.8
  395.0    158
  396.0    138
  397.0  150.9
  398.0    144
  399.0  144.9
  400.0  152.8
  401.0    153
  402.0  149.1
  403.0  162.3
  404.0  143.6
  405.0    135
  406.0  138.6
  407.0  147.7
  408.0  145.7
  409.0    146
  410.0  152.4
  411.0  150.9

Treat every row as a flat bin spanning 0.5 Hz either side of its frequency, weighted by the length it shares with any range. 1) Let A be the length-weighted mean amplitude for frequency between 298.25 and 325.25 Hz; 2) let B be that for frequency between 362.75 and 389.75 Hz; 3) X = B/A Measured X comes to 1.7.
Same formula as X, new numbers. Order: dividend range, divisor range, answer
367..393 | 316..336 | 1.17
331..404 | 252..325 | 1.09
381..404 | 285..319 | 1.47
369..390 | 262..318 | 1.11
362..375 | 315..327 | 1.43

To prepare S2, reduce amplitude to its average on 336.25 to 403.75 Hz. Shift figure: 153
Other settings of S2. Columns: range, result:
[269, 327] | 126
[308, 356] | 130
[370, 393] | 149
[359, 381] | 156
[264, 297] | 166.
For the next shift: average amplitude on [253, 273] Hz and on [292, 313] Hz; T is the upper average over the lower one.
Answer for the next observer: 0.47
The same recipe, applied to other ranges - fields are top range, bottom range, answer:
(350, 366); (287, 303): 1.36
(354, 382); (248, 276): 0.84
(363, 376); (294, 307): 1.78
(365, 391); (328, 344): 0.99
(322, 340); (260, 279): 0.77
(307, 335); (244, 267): 0.60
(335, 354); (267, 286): 0.85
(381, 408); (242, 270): 0.80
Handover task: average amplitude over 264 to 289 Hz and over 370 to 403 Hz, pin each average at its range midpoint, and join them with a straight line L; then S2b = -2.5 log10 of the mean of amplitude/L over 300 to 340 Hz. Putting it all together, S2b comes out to 0.45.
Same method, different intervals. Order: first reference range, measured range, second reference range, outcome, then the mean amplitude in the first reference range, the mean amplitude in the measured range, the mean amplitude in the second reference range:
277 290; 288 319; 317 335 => 0.500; 169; 95.3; 129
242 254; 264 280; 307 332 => -0.172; 183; 184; 106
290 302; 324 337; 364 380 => -0.098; 111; 143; 155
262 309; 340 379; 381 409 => -0.065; 145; 156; 148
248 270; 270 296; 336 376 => 0.082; 185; 165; 157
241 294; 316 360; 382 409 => 0.127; 177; 143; 148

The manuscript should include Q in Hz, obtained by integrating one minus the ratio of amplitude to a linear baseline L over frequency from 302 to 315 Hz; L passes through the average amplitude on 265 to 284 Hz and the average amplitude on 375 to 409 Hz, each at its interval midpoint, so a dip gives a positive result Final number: 7.4 Hz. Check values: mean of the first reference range 183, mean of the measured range 73.7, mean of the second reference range 147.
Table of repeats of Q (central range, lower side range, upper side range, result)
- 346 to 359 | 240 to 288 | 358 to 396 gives 0.5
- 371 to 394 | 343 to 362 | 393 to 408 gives 0.4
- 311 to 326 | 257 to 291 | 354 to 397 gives 5.9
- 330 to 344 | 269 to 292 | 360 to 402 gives 0.6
